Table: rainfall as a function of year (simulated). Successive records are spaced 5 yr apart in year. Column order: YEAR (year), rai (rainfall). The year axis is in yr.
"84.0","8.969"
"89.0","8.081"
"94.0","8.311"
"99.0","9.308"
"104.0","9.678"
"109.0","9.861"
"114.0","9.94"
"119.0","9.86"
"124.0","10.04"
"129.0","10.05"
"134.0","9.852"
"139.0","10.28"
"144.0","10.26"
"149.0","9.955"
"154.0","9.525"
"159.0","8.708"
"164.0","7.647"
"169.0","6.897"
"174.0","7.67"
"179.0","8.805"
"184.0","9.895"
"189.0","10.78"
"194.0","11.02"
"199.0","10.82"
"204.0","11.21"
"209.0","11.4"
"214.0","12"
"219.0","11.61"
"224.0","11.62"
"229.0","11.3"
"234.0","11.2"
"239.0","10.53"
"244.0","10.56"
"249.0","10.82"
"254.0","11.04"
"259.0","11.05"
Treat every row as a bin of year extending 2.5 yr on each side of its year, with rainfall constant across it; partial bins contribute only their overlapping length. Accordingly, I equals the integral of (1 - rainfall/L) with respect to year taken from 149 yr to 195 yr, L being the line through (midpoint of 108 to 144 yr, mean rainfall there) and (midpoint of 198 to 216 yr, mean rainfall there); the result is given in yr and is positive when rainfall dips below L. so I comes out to 7.7 yr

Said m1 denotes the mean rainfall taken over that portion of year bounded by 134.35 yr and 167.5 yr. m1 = 9.35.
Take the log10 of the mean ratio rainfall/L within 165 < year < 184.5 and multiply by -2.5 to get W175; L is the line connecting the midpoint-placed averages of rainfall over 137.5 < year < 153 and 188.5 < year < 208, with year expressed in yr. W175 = 0.29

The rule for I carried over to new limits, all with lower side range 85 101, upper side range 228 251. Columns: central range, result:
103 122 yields -2.07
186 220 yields -3.09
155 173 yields 3.32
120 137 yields -1.58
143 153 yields -0.60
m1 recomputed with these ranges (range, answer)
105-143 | 9.98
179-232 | 11.1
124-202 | 9.51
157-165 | 8.24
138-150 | 10.2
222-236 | 11.4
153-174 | 8.04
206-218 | 11.7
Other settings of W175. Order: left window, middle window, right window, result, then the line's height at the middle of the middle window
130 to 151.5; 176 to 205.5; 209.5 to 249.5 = 0.04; 10.7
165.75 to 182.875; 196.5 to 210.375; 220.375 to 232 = -0.12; 9.92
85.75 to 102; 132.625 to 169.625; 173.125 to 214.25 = 0.05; 9.65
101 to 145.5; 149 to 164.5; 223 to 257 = 0.15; 10.3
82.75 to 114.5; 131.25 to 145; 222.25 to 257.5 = -0.05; 9.65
